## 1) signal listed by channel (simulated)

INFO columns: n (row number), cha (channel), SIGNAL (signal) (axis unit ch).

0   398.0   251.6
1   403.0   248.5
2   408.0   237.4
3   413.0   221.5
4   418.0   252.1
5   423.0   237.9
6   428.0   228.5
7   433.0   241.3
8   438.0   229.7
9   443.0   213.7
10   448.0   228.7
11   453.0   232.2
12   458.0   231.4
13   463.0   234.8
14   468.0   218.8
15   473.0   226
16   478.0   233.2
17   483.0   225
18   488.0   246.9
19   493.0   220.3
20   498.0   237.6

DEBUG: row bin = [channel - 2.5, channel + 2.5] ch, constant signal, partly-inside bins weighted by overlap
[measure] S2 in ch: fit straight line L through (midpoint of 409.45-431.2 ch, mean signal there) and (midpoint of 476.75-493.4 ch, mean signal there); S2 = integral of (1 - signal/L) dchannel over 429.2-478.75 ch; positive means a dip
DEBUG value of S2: 1.08 ch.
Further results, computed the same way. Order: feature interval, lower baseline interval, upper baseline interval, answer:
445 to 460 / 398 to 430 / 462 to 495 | 0.2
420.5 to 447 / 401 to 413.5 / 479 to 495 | 0.6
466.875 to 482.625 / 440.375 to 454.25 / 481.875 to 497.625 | 0.2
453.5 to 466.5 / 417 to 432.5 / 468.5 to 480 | -0.1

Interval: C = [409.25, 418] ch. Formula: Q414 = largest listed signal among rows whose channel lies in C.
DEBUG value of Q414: 252.1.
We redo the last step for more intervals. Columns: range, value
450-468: 234.8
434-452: 229.7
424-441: 241.3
